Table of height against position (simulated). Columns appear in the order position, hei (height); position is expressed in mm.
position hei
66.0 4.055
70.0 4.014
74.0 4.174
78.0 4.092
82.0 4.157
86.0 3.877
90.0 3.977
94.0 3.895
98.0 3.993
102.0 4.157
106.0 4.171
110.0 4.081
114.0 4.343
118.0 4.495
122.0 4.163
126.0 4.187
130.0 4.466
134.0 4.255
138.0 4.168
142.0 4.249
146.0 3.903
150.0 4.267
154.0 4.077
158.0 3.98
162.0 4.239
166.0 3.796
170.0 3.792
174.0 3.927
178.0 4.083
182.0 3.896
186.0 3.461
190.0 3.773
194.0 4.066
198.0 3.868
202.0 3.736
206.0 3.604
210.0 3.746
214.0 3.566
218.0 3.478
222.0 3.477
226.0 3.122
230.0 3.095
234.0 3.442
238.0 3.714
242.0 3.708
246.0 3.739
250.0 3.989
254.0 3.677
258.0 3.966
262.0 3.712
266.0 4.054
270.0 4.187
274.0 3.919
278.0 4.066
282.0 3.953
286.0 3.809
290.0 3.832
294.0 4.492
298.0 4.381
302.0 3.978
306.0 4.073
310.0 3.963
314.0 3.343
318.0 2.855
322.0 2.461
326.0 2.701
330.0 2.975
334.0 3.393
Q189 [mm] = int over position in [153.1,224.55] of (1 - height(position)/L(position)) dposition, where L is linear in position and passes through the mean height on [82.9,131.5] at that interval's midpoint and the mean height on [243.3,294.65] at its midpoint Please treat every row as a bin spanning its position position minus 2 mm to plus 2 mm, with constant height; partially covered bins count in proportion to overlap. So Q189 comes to 4.3 mm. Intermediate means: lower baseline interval 4.15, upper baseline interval 3.94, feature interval 3.8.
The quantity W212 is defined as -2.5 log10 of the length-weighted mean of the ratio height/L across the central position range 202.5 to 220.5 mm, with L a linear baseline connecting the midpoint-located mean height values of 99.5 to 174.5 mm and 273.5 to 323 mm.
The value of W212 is 0.109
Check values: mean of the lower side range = 4.15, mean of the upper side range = 3.8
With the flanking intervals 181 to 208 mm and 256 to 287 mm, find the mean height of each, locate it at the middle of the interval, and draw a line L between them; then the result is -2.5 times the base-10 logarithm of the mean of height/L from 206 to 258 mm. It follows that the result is 0.08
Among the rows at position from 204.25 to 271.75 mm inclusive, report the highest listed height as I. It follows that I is 4.187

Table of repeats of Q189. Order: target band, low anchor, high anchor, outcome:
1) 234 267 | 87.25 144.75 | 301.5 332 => -2.1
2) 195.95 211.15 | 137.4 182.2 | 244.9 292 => 0.9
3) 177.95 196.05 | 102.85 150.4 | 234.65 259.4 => 0.8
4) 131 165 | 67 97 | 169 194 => -2.1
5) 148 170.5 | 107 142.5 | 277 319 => 0.8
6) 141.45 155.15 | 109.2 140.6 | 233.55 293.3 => 0.3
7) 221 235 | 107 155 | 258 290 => 2.7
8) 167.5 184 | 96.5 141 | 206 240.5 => -0.5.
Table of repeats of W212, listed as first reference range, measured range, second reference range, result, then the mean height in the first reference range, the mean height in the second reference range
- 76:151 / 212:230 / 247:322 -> 0.18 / 4.15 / 3.86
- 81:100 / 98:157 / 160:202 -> -0.07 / 3.97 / 3.88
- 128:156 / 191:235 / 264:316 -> 0.15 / 4.2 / 4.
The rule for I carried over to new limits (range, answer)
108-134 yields 4.495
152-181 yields 4.239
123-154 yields 4.466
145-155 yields 4.267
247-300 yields 4.492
